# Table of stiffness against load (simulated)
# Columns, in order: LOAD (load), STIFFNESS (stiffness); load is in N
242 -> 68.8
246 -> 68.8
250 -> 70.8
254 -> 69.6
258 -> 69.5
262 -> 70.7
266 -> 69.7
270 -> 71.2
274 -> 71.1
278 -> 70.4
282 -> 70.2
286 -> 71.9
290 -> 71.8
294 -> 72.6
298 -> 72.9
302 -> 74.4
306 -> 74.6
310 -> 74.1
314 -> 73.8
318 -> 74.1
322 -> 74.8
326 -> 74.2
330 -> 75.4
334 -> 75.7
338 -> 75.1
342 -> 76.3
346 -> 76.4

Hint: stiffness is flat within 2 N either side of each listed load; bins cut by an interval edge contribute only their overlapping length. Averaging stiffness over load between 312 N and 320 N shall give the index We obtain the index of 73.9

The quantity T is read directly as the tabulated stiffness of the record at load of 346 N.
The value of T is 76.4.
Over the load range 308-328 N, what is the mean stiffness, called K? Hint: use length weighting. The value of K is 74.2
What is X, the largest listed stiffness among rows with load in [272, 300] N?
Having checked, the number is 72.9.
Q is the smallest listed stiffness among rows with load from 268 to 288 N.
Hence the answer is 70.2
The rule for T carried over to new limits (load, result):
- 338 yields 75.1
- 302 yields 74.4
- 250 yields 70.8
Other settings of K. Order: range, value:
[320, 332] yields 74.8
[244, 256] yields 69.7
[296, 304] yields 73.7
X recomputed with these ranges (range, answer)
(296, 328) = 74.8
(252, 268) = 70.7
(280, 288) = 71.9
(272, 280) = 71.1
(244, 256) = 70.8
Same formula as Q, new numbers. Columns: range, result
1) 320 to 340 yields 74.2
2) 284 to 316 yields 71.8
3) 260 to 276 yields 69.7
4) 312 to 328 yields 73.8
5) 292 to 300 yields 72.6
